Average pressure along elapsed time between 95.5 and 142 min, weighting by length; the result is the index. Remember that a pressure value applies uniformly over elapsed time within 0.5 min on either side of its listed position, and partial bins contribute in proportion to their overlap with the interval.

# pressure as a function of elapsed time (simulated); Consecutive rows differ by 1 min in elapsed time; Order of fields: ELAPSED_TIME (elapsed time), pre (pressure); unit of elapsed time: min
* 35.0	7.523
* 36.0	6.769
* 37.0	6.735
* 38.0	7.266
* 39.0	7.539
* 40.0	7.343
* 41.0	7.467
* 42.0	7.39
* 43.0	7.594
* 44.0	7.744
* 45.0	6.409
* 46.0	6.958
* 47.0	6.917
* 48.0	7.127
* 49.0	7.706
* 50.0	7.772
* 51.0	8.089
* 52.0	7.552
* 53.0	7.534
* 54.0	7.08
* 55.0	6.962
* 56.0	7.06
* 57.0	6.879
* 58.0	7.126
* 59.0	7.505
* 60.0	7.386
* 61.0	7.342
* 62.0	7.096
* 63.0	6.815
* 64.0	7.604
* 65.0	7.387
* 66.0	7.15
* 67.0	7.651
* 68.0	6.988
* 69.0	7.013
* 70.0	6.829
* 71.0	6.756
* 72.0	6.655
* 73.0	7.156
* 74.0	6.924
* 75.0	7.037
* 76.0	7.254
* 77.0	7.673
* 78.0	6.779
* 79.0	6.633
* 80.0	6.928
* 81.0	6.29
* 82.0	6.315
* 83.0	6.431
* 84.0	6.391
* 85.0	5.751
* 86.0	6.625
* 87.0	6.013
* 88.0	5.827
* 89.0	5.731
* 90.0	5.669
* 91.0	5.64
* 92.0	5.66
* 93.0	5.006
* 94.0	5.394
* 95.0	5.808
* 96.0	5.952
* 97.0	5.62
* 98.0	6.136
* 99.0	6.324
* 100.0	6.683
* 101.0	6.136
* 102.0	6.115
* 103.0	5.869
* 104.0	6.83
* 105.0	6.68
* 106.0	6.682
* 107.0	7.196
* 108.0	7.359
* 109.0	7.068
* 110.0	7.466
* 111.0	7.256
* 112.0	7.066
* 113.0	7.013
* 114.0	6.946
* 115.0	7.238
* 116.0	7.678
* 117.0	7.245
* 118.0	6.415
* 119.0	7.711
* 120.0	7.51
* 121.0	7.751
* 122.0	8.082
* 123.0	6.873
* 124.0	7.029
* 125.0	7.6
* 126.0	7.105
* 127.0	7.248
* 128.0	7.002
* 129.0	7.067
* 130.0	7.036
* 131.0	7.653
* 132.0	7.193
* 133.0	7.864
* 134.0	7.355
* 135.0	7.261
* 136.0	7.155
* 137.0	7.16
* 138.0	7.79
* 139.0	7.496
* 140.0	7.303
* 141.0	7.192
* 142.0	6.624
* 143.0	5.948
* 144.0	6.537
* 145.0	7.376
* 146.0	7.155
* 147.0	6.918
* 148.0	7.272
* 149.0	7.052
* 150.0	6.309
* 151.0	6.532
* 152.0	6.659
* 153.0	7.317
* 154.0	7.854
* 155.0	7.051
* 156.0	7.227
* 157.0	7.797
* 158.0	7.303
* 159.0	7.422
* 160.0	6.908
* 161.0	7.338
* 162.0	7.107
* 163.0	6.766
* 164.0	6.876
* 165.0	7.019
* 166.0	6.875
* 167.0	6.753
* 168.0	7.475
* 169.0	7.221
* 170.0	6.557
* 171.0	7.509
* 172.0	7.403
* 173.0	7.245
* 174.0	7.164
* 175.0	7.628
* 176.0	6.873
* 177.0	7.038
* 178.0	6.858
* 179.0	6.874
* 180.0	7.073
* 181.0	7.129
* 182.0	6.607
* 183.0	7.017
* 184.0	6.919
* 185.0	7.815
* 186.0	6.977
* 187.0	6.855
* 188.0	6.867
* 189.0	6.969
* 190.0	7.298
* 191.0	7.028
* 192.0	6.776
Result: 7.05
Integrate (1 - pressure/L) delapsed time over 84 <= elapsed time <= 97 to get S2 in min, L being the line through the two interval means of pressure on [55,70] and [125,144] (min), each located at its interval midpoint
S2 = 2.6 min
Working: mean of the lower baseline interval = 7.19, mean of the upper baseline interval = 7.19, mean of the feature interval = 5.78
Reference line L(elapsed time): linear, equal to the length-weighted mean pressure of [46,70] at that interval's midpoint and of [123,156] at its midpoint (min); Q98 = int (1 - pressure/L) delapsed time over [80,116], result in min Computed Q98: 4.1 min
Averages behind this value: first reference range 7.28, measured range 6.37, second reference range 7.13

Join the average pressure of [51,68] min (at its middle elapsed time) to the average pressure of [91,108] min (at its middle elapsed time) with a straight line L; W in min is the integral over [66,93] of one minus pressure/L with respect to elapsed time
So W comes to 0.7 min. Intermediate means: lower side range 7.27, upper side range 6.15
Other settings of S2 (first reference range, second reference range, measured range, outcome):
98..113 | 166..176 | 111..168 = -1.56 min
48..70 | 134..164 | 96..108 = 1.32 min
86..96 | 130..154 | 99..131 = -3.50 min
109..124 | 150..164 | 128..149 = 0.13 min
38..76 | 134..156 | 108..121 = -0.23 min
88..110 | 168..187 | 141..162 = -0.71 min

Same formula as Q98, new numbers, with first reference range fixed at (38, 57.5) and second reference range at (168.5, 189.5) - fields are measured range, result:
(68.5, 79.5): 0.5 min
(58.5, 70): 0.1 min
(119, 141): -0.6 min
